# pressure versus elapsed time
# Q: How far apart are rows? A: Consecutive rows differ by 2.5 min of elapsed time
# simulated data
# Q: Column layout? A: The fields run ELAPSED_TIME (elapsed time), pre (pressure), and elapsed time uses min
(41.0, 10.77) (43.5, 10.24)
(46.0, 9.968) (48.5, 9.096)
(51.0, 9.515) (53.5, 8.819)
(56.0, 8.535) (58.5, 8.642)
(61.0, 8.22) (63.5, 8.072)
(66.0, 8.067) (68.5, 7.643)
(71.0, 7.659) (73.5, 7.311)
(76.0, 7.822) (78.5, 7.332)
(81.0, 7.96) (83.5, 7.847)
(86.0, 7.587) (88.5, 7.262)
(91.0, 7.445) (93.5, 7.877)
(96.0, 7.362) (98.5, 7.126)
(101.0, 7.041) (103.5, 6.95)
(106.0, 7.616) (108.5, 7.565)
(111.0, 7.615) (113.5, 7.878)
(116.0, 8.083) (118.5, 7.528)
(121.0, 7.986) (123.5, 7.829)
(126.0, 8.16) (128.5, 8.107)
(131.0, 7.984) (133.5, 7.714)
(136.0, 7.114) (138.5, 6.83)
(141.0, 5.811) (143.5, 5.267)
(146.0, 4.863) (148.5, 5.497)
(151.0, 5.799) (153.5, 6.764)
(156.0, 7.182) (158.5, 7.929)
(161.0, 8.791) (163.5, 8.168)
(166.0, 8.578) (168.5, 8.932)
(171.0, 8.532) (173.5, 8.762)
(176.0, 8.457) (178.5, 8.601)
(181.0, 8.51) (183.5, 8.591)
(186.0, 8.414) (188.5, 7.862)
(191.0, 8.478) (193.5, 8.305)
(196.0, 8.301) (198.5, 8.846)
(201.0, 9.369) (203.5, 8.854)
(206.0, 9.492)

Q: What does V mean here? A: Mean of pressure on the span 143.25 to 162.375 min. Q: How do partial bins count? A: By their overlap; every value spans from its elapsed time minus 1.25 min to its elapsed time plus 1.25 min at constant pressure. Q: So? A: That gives 6.59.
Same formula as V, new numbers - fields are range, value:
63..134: 7.67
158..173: 8.53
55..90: 7.85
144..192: 7.78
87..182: 7.51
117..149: 7.02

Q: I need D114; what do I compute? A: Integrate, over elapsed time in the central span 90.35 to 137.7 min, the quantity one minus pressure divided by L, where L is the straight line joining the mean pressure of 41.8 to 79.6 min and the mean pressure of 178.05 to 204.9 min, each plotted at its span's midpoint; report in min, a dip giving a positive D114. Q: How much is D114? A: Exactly 4.98 min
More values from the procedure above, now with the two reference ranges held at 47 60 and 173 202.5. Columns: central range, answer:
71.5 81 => 1.4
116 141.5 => 3.3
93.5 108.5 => 2.5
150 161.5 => 1.9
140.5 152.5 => 4.4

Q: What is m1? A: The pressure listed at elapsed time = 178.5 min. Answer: 8.601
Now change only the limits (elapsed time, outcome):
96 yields 7.362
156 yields 7.182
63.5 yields 8.072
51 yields 9.515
